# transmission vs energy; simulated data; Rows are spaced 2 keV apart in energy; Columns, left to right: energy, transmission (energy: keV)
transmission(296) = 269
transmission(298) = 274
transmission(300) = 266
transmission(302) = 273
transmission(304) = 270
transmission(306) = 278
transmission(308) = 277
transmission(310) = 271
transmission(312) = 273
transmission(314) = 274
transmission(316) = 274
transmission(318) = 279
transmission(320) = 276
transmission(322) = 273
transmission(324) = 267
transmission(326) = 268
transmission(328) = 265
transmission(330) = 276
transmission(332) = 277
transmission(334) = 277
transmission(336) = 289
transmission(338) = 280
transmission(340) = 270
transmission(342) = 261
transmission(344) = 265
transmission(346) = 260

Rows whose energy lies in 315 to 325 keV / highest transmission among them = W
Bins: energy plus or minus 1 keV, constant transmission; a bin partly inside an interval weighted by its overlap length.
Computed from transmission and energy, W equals 279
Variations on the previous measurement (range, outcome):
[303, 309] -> 278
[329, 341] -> 289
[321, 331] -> 276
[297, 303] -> 274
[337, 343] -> 280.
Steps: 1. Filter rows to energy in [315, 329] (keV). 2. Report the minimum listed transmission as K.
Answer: 265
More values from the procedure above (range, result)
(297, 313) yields 266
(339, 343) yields 261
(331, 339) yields 277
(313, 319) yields 274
